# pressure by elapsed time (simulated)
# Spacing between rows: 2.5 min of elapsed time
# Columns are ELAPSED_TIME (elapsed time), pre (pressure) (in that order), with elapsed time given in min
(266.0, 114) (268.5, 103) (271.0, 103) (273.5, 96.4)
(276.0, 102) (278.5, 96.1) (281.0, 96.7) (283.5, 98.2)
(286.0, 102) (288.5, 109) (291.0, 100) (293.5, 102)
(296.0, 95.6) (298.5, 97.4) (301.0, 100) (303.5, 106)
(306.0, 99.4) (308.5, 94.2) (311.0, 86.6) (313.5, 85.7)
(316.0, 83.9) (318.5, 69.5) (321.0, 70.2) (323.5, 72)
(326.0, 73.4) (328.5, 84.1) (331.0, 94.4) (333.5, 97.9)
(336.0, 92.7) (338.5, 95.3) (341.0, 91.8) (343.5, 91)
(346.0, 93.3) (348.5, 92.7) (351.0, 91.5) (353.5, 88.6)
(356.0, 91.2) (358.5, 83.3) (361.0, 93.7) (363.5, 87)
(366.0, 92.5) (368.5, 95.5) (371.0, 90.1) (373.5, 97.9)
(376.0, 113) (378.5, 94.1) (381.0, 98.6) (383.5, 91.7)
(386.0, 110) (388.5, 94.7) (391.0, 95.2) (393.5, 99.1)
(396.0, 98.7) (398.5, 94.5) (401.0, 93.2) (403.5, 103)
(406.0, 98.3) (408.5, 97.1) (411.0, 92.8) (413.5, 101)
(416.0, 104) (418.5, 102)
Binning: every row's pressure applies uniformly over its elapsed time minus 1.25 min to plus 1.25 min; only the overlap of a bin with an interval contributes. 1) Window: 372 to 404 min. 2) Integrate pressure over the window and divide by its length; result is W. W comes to 98.6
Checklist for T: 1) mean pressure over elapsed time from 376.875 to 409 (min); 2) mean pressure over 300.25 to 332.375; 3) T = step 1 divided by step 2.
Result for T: 1.14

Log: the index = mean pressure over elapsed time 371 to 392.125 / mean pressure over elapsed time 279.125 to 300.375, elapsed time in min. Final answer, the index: 1.0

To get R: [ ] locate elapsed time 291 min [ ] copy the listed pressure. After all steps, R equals 100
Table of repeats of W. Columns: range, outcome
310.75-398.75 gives 91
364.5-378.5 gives 97.3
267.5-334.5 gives 93.2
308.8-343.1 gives 84.9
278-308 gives 100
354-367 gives 89.4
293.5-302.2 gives 98.3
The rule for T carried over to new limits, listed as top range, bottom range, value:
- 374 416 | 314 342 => 1.17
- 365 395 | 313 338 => 1.18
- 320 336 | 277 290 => 0.83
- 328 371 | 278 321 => 0.97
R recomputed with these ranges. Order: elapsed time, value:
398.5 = 94.5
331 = 94.4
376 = 113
